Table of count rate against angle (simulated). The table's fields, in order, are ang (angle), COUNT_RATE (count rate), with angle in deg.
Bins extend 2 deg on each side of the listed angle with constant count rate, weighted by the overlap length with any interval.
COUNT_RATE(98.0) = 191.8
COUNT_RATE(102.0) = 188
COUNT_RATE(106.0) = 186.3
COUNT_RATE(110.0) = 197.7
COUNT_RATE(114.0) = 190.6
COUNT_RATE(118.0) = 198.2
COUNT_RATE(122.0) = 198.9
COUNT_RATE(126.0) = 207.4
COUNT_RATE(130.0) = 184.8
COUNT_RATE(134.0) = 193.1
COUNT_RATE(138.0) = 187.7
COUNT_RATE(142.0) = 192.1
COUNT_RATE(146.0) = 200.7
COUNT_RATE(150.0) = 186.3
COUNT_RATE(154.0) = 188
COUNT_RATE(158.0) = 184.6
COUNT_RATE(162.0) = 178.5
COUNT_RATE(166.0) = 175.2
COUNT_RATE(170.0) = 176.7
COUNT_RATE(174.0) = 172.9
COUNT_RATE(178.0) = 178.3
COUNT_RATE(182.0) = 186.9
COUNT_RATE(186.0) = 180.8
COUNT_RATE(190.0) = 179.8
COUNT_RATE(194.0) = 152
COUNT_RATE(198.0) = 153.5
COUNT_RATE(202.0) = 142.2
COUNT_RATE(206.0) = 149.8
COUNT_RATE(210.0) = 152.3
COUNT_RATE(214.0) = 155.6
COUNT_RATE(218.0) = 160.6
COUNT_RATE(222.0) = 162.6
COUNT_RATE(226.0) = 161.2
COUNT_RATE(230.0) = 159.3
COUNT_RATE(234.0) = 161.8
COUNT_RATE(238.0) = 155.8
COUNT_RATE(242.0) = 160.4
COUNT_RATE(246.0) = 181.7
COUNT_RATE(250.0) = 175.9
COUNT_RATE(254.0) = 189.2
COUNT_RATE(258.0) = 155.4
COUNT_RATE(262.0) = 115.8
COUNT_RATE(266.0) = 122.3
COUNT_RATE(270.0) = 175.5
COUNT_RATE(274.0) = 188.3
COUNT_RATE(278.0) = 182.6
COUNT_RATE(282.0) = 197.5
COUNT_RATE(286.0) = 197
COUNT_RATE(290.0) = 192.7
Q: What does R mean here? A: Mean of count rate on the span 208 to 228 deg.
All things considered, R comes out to 158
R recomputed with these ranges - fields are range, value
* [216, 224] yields 162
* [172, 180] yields 176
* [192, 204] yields 149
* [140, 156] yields 192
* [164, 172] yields 176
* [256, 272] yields 142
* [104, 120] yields 193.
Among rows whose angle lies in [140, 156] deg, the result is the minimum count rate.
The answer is 186.3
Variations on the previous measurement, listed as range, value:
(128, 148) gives 184.8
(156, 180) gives 172.9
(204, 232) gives 149.8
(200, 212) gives 142.2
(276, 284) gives 182.6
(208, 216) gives 152.3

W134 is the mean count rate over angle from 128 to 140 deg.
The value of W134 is 189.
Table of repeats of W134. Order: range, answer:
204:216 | 153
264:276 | 162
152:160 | 186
